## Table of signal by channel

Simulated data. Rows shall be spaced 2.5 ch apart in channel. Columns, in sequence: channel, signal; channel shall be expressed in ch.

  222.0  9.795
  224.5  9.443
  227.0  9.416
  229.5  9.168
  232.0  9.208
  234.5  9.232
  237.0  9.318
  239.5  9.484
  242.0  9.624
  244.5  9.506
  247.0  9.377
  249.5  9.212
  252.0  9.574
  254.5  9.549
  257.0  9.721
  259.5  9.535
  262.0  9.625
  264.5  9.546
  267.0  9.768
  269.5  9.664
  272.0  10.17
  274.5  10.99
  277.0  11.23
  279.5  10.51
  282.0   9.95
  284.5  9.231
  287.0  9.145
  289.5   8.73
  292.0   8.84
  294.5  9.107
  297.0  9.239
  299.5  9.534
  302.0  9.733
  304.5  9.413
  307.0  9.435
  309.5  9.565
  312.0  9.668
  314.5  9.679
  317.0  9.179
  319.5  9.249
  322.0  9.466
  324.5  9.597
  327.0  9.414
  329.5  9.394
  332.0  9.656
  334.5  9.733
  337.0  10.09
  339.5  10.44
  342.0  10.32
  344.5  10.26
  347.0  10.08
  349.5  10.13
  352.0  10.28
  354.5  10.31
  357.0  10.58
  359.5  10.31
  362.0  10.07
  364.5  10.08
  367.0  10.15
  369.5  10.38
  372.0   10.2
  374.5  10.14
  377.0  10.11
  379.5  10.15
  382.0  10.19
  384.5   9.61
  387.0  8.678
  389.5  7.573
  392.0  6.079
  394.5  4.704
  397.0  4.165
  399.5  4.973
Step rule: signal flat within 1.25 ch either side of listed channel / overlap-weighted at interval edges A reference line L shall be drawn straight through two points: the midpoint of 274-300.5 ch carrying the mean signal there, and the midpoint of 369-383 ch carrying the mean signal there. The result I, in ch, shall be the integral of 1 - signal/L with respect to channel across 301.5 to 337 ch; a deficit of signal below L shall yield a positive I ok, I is 1.1 ch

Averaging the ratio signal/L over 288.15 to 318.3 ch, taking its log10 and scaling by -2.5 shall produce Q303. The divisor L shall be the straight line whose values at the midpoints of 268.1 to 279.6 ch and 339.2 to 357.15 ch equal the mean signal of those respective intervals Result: 0.12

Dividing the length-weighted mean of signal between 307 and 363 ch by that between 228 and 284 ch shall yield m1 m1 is 1.0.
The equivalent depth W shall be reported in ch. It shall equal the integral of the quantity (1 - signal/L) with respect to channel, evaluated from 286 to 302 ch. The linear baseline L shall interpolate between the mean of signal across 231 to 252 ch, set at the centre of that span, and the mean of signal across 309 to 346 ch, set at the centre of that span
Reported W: 0.7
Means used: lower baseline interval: 9.38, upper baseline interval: 9.72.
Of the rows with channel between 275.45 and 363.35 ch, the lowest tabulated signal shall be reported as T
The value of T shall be 8.73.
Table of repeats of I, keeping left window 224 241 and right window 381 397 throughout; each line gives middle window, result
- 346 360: -4.2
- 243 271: -1.6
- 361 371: -3.1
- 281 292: -0.6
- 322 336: -2.3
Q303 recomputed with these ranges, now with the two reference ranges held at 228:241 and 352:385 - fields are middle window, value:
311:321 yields 0.045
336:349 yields -0.023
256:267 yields -0.017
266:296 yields -0.019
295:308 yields 0.033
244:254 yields -0.004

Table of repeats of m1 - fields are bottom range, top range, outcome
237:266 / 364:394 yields 0.98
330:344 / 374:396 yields 0.85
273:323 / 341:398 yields 0.97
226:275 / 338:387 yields 1.06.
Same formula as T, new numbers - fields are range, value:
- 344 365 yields 10.07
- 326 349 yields 9.394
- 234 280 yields 9.212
